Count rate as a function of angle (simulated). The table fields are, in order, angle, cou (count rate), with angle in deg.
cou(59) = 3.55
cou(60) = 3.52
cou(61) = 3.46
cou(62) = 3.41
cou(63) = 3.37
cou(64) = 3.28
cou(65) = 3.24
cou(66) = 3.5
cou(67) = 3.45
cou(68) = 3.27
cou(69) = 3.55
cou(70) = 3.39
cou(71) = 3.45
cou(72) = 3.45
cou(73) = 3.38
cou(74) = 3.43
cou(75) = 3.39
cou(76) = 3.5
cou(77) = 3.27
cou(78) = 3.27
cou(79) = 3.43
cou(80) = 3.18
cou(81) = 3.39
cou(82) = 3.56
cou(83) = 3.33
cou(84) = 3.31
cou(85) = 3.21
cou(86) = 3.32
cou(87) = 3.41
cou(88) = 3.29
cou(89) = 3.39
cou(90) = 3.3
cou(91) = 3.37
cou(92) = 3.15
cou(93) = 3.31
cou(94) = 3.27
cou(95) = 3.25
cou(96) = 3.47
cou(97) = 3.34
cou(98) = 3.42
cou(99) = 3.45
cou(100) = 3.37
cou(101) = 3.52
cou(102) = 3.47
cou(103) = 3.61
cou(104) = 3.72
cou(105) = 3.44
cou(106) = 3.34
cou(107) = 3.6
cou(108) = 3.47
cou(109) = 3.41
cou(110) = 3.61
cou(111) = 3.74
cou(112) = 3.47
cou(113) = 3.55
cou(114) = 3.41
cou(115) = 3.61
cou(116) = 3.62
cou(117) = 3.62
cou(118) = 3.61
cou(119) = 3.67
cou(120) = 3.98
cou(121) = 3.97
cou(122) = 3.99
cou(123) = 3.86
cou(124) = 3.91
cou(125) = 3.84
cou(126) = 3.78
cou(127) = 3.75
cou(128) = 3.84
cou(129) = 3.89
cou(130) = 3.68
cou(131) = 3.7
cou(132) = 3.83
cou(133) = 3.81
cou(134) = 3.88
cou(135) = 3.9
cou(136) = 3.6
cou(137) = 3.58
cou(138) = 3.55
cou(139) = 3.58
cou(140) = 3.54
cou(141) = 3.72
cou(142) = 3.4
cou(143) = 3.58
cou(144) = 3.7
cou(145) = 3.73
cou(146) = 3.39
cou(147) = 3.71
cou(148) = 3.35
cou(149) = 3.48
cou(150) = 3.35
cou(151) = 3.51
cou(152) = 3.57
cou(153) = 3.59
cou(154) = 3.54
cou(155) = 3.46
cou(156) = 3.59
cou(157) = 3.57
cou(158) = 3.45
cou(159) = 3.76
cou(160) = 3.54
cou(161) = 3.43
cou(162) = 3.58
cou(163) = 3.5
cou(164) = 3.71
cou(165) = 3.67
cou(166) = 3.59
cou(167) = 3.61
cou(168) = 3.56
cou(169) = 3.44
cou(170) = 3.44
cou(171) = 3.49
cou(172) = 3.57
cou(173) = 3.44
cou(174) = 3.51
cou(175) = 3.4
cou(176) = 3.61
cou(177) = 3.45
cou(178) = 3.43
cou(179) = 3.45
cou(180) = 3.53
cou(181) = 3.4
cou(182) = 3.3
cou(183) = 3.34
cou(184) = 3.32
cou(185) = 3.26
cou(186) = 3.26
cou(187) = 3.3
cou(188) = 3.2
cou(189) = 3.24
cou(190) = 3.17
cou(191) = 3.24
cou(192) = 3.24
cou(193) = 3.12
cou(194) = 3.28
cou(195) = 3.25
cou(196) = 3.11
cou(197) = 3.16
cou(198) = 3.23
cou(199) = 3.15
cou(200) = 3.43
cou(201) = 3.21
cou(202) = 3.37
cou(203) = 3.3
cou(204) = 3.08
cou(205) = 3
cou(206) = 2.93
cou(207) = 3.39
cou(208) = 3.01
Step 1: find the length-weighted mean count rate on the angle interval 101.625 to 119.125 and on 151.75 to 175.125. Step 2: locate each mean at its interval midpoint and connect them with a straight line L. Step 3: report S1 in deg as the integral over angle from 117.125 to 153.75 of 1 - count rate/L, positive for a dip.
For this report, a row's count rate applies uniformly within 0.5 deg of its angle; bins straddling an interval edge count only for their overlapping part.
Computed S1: -1.44 deg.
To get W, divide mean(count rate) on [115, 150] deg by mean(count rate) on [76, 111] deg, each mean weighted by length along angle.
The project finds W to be 1.1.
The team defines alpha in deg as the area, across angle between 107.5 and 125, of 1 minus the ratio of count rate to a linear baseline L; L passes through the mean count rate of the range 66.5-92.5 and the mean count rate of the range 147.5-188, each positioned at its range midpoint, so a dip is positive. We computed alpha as -1.4 deg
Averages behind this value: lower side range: 3.36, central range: 3.68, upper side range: 3.48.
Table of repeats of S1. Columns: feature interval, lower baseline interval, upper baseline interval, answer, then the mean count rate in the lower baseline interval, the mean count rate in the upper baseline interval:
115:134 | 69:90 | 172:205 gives -2.56 deg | 3.37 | 3.3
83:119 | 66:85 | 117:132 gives 1.66 deg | 3.39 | 3.81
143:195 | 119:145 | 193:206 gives -0.13 deg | 3.75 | 3.2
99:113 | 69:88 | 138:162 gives -0.32 deg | 3.37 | 3.55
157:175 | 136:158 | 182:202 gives -0.66 deg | 3.55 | 3.24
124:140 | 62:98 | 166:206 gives -1.93 deg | 3.36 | 3.33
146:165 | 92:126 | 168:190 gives -0.45 deg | 3.57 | 3.4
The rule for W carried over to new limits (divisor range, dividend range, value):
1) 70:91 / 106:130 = 1.10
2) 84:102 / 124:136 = 1.14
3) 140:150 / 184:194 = 0.91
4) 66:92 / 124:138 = 1.12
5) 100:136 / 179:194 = 0.89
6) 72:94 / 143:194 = 1.04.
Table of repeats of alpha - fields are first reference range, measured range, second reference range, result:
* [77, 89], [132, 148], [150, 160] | -0.6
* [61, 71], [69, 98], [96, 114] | 0.7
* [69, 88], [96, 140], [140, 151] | -2.2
